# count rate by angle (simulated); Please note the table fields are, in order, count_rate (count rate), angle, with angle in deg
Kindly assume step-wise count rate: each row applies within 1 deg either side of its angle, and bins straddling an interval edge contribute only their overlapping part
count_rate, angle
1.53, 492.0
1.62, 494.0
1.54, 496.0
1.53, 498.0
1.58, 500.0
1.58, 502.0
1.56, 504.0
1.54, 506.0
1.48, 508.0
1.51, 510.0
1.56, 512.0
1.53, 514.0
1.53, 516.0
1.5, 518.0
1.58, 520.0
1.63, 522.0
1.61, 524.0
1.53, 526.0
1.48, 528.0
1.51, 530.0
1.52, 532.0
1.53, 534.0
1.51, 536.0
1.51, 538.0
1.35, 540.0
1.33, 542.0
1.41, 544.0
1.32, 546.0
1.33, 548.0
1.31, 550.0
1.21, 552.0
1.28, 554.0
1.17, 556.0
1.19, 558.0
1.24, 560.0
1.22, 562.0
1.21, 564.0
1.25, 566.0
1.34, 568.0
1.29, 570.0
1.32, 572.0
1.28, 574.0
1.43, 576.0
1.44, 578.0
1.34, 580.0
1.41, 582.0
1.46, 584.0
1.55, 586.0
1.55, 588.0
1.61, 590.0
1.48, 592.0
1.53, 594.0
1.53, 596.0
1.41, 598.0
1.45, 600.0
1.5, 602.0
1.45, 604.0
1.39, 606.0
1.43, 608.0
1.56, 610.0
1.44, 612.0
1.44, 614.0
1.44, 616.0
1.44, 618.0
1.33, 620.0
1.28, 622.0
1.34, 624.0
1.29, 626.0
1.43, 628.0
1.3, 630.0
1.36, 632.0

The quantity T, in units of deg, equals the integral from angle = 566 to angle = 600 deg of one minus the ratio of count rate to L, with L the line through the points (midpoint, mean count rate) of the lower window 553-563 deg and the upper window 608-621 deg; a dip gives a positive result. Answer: -2.9 deg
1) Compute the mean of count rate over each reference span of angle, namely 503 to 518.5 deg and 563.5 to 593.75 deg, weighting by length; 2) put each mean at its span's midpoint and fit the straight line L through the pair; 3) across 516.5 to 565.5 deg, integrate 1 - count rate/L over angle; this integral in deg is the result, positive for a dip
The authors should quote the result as 2.63 deg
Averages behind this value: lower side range 1.53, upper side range 1.4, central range 1.39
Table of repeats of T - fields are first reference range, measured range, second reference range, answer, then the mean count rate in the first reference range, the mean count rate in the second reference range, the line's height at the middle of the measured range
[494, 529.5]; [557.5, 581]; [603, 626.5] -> 2.71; 1.55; 1.4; 1.47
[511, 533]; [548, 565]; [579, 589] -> 2.99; 1.54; 1.46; 1.5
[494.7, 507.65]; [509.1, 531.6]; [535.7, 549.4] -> -1.03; 1.55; 1.39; 1.48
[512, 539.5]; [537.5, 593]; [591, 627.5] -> 5.00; 1.53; 1.43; 1.48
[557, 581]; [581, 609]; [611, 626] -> -2.97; 1.3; 1.38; 1.34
